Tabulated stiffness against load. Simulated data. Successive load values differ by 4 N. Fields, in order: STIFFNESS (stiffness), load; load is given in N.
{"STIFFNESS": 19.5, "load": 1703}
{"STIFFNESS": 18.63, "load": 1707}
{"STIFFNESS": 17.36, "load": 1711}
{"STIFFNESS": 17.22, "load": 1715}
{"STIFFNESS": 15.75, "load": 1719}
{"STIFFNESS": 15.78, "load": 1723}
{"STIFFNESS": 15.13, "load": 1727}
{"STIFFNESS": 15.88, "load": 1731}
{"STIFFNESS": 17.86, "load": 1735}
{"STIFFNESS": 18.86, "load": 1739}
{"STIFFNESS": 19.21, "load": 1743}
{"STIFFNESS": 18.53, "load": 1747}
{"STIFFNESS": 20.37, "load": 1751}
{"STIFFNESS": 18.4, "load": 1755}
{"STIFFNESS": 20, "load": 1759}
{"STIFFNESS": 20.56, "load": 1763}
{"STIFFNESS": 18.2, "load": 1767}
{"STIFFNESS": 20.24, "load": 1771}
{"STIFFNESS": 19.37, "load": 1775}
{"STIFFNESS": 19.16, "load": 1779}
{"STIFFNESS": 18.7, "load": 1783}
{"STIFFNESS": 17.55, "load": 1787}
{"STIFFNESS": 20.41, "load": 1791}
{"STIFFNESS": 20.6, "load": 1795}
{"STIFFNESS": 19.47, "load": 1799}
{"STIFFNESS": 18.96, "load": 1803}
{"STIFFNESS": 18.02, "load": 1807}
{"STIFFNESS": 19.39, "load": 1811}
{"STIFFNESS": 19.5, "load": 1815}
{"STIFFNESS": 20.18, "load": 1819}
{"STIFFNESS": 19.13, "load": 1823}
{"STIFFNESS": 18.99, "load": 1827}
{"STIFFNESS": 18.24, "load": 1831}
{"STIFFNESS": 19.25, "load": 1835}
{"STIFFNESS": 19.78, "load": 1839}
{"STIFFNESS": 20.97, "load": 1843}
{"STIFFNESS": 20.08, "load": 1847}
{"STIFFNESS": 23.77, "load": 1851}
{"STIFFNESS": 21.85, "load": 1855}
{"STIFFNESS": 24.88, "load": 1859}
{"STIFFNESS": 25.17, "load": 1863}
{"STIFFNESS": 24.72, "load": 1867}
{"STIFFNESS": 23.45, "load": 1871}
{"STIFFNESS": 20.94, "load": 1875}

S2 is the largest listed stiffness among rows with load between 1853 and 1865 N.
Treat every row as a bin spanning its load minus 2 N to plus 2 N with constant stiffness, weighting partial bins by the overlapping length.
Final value 25.17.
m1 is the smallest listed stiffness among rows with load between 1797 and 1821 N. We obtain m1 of 18.02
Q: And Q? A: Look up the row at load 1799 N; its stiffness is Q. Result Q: 19.47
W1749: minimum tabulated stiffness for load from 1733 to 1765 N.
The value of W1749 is 17.86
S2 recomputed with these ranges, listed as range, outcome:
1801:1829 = 20.18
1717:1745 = 19.21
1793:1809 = 20.6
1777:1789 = 19.16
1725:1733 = 15.88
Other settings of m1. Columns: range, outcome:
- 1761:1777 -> 18.2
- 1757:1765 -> 20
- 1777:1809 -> 17.55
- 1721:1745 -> 15.13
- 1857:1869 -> 24.72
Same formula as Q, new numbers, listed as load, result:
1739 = 18.86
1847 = 20.08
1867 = 24.72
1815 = 19.5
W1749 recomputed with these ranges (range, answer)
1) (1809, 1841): 18.24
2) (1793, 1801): 19.47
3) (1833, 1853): 19.25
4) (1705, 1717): 17.22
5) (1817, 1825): 19.13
